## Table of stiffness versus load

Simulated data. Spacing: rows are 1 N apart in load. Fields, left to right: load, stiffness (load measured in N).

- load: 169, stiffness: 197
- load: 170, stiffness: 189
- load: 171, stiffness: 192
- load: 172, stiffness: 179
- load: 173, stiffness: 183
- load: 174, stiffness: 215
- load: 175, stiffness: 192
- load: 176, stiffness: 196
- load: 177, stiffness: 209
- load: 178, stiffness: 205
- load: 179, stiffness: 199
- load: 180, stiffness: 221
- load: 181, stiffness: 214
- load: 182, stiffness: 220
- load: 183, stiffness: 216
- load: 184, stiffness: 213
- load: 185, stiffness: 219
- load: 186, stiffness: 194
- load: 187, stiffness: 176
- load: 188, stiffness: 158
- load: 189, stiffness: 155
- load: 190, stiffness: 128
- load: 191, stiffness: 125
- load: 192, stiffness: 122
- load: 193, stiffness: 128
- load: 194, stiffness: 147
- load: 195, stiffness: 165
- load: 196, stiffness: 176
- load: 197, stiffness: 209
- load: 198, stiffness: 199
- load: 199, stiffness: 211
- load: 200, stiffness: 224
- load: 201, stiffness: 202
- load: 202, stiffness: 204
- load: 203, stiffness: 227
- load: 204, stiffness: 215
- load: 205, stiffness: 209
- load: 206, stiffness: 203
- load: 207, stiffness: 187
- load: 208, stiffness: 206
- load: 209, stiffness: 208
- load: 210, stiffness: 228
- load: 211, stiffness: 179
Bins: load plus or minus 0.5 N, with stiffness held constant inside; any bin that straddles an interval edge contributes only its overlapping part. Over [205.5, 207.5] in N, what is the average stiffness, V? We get 195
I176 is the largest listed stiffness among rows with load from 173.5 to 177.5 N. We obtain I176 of 215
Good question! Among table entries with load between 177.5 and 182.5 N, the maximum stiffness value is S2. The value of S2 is 221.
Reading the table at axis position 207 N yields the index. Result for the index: 187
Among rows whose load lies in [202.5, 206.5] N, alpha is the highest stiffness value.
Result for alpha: 227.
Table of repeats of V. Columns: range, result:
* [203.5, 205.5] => 212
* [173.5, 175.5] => 204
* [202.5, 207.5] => 208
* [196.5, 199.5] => 206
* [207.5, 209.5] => 207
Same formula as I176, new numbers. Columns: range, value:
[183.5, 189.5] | 219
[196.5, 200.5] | 224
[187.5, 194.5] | 158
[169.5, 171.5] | 192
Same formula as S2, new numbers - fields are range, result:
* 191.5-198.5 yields 209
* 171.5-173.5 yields 183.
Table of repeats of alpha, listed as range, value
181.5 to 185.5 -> 220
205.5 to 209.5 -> 208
